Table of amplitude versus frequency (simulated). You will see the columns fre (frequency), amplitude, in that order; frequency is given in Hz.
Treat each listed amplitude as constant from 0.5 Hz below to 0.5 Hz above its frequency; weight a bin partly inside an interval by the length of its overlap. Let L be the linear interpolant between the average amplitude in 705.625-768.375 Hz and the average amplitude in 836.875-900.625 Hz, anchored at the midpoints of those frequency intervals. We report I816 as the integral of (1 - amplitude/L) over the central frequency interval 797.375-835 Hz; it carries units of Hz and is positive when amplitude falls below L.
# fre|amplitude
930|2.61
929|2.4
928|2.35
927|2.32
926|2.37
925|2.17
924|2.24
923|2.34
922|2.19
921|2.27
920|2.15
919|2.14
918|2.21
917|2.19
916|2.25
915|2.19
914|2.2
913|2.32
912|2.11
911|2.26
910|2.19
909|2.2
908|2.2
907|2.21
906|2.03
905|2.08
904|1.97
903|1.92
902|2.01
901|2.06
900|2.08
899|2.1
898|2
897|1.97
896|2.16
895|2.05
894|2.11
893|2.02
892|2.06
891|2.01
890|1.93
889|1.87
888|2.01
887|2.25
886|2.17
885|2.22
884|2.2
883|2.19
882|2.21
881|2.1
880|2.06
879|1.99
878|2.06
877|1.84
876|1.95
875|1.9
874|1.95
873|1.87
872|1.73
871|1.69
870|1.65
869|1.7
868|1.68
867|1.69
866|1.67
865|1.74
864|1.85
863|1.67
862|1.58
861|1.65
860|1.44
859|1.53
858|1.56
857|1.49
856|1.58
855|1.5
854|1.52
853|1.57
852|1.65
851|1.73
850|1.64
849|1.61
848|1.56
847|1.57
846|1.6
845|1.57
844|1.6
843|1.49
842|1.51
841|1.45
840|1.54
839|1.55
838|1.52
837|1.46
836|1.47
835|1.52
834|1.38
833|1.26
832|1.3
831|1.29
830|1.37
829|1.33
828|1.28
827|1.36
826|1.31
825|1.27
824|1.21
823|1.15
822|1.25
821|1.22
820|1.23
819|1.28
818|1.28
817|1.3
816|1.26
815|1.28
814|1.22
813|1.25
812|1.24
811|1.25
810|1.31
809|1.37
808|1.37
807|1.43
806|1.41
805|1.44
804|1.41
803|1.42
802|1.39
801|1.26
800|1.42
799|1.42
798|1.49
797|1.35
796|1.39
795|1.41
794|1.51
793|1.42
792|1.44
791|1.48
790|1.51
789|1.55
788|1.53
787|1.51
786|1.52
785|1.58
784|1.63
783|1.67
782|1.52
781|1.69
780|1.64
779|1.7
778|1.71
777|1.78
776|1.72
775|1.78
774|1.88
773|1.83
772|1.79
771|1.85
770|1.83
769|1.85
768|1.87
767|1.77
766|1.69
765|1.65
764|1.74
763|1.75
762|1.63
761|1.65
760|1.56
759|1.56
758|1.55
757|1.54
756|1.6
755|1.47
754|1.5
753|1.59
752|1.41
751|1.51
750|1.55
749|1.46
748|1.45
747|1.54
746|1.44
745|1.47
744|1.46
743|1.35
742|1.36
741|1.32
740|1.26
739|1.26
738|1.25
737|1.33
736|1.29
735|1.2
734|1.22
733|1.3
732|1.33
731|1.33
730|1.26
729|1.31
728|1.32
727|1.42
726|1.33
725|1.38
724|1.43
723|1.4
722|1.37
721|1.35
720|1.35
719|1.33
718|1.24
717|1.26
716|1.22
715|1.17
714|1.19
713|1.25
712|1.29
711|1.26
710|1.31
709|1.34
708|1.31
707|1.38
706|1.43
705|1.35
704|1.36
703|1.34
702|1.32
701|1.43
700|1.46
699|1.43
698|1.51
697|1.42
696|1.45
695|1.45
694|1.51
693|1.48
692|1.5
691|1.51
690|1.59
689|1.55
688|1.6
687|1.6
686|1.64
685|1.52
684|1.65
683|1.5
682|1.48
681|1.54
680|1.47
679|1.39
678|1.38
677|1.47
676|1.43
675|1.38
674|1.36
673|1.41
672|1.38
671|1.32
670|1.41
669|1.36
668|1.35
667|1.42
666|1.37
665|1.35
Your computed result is 7.4 Hz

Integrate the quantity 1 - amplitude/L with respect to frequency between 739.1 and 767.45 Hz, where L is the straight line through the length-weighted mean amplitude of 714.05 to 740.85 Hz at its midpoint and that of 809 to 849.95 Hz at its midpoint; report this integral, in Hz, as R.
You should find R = -4.38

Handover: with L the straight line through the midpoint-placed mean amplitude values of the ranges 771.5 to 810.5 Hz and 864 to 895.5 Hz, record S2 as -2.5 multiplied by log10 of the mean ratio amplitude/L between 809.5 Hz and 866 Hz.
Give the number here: 0.22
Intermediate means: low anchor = 1.53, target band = 1.44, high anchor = 1.95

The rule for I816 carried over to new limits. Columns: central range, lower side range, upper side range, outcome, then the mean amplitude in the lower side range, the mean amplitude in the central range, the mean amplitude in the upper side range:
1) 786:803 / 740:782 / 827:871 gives 1.5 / 1.62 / 1.44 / 1.54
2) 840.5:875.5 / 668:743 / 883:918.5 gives 5.7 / 1.38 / 1.63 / 2.11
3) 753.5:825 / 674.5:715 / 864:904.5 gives 7.8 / 1.43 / 1.51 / 1.97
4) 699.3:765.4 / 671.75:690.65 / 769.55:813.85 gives 4.9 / 1.49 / 1.39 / 1.52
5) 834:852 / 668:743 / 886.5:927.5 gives 3.3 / 1.38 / 1.55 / 2.13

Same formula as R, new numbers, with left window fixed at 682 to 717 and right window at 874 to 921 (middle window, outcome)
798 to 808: 2.1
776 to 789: 0.6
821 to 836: 4.5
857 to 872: 2.5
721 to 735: 1.7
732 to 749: 2.3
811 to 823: 3.8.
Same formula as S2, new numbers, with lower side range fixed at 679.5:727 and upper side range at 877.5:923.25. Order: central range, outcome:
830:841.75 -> 0.30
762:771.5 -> -0.08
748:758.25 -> 0.05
